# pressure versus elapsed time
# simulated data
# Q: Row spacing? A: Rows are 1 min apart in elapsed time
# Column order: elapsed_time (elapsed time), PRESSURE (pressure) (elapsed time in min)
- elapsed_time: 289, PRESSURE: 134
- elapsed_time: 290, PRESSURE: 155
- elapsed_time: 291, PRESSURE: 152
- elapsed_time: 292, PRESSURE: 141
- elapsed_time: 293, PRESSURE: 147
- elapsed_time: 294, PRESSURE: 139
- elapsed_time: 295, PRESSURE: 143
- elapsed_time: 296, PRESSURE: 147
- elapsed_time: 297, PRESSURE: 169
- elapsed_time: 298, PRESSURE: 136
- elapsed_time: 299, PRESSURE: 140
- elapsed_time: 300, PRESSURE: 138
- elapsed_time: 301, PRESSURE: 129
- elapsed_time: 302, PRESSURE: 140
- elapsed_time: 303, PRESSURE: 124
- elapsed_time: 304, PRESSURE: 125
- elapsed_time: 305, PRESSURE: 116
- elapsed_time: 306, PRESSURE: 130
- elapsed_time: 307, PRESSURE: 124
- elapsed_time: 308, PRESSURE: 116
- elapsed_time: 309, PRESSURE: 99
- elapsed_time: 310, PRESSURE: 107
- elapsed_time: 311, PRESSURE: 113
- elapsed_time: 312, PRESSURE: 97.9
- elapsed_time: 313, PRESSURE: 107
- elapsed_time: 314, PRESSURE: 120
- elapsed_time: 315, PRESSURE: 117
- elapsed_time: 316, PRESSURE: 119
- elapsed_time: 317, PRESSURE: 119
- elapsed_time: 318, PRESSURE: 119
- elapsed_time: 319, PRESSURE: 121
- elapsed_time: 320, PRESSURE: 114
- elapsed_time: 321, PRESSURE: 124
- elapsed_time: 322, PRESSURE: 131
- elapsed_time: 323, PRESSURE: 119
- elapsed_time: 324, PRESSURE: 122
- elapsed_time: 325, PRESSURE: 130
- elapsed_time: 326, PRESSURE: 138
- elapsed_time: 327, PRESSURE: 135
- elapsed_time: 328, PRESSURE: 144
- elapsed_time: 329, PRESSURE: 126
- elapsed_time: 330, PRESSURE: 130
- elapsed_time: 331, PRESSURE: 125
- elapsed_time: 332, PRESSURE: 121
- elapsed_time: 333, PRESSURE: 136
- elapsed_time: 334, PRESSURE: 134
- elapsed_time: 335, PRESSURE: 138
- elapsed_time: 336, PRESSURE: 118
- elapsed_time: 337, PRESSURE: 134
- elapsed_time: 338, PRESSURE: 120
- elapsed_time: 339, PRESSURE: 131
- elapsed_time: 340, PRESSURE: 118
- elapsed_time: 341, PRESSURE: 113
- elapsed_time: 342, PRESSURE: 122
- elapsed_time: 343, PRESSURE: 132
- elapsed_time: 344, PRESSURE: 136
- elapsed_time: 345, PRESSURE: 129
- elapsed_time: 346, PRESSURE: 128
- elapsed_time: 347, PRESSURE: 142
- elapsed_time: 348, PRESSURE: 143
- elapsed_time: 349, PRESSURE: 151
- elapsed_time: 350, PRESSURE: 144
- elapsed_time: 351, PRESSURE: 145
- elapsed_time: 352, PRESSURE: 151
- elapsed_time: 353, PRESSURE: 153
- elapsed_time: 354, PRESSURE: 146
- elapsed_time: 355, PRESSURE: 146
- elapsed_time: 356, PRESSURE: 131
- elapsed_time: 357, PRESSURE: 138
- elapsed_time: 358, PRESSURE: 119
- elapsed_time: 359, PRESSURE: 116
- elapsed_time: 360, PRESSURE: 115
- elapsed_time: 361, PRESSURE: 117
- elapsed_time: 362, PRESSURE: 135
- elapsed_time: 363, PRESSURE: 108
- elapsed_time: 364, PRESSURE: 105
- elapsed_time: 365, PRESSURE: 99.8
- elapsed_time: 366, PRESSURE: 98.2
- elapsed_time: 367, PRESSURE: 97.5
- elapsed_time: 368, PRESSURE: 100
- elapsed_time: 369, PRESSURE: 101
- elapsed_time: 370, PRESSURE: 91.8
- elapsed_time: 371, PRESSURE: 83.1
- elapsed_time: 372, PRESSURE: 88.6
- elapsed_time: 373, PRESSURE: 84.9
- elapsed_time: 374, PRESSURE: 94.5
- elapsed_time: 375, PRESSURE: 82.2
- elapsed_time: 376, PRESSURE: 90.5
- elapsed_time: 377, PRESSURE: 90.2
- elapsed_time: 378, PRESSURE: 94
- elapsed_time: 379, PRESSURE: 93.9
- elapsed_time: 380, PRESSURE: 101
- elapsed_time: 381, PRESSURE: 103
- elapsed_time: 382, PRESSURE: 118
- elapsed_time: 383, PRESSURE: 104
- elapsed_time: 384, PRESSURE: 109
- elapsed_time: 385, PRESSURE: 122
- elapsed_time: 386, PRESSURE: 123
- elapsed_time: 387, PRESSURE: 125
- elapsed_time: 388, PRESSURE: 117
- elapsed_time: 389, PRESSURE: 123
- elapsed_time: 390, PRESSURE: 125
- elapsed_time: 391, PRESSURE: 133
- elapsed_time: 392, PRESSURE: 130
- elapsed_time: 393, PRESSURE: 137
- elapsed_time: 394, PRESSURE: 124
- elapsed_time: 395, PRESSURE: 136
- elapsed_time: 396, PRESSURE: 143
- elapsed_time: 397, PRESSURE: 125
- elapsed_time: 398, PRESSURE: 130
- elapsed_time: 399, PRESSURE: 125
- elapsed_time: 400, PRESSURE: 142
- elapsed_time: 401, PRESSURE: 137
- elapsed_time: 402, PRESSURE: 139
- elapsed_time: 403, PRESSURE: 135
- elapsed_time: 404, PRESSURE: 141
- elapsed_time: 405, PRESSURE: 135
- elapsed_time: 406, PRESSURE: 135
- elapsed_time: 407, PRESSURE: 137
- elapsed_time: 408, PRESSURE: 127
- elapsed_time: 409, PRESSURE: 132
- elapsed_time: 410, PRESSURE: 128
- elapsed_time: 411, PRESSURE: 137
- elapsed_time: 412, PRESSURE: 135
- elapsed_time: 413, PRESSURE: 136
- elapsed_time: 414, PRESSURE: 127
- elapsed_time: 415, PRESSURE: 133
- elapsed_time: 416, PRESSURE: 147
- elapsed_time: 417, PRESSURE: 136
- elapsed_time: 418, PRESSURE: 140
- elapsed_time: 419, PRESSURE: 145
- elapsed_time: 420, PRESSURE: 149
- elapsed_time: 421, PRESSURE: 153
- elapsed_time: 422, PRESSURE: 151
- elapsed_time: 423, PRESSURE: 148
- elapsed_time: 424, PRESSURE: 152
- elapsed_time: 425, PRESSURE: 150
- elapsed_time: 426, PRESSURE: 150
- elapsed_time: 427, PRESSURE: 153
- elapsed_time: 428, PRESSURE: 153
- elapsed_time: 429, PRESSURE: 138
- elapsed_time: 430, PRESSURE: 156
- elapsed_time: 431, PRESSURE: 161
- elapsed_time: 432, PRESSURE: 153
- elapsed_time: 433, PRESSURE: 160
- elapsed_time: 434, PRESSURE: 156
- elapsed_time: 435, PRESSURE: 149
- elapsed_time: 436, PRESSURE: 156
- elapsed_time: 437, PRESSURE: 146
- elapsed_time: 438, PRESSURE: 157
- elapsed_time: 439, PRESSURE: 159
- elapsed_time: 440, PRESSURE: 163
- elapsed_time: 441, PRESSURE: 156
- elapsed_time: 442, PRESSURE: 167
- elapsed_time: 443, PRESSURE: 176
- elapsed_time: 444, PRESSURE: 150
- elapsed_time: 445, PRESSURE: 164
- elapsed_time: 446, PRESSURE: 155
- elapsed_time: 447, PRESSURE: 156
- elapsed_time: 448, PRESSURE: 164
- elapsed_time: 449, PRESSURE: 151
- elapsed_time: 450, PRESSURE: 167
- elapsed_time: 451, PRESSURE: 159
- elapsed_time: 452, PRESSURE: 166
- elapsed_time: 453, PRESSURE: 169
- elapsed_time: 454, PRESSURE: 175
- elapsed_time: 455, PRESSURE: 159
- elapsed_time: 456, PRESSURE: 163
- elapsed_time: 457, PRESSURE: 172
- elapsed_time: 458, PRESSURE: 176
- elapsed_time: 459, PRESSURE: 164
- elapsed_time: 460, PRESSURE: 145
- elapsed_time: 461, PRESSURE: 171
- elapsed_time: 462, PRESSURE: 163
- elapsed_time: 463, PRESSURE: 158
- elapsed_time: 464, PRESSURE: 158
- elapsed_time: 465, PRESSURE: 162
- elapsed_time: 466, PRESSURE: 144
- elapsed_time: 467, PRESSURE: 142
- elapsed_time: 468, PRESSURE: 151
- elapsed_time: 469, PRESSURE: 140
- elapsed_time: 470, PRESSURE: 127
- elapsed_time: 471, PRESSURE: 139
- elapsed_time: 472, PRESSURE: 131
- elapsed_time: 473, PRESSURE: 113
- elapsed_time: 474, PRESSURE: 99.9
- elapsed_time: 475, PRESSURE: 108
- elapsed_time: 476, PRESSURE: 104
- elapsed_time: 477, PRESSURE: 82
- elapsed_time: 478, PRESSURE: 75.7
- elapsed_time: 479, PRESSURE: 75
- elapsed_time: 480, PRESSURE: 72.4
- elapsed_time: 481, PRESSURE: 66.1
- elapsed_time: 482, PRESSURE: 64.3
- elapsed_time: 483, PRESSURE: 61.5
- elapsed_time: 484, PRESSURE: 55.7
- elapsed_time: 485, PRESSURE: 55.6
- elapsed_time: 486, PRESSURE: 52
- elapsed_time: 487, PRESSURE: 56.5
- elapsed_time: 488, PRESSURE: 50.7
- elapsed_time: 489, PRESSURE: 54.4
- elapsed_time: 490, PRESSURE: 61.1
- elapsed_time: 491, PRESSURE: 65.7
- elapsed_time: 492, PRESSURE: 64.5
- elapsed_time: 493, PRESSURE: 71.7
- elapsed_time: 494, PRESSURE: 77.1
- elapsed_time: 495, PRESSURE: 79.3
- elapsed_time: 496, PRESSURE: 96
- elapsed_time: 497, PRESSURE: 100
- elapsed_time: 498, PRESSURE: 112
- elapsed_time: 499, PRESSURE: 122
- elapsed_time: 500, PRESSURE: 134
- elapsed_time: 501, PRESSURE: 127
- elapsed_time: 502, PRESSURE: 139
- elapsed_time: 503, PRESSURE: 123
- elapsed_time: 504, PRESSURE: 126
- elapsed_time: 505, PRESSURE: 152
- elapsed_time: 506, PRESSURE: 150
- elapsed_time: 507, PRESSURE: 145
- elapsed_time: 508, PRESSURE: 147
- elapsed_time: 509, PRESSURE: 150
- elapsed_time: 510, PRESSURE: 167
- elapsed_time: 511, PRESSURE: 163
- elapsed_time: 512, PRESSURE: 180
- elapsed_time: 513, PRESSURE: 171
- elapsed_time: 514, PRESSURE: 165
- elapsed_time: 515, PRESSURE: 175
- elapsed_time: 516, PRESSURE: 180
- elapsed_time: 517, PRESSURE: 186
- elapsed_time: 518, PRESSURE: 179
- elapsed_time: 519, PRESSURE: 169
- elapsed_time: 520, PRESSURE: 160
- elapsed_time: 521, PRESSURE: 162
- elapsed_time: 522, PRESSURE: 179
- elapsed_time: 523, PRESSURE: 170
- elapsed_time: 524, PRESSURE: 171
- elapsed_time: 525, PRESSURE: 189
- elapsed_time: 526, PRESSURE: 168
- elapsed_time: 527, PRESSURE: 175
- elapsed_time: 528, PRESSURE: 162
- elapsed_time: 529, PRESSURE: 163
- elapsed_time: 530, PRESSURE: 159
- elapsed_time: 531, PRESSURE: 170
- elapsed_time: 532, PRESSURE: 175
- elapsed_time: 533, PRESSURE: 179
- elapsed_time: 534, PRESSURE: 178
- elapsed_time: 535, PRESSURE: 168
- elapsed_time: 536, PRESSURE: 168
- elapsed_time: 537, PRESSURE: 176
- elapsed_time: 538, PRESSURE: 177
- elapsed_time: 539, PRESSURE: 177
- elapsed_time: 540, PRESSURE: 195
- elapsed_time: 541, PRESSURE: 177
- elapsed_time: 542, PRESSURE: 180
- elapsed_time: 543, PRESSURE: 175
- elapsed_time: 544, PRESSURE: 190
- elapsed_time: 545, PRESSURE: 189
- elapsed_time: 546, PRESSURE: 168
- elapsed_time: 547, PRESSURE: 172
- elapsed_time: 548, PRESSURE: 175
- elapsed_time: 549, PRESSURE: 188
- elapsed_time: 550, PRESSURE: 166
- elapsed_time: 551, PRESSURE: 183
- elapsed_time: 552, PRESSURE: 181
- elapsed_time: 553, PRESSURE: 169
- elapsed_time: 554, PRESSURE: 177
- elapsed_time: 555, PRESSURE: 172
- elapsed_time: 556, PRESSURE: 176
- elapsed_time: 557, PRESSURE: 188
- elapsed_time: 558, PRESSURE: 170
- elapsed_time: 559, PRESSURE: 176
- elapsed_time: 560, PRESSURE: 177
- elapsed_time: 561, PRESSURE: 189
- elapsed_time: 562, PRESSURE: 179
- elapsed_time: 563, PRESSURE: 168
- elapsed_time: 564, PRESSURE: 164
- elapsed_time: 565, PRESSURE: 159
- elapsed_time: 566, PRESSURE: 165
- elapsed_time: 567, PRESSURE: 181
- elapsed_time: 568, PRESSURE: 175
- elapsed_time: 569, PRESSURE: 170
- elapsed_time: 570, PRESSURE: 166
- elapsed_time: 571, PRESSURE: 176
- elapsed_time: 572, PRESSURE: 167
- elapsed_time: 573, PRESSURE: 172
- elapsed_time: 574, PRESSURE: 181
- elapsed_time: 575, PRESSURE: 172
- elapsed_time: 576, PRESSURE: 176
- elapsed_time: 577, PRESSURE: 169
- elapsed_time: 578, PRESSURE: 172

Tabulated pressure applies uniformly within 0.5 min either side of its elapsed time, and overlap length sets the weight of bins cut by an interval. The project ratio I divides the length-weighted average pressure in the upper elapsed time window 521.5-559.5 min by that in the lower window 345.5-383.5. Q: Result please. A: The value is 1.5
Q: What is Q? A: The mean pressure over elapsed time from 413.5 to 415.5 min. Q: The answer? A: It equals 130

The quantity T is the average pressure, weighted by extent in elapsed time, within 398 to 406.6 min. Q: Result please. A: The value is 136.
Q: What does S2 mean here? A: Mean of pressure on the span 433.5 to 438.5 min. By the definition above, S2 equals 153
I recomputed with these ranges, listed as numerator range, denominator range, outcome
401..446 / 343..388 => 1.27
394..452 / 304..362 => 1.16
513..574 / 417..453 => 1.12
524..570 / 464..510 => 1.68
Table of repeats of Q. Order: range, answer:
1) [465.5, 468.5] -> 146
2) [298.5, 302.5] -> 137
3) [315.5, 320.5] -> 118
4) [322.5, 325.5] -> 124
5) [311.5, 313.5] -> 102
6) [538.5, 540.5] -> 186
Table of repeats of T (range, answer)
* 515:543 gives 174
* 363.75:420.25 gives 120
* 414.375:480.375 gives 147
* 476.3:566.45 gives 144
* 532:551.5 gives 178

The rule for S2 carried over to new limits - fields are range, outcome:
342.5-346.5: 131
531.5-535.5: 175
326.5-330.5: 134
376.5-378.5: 92.1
